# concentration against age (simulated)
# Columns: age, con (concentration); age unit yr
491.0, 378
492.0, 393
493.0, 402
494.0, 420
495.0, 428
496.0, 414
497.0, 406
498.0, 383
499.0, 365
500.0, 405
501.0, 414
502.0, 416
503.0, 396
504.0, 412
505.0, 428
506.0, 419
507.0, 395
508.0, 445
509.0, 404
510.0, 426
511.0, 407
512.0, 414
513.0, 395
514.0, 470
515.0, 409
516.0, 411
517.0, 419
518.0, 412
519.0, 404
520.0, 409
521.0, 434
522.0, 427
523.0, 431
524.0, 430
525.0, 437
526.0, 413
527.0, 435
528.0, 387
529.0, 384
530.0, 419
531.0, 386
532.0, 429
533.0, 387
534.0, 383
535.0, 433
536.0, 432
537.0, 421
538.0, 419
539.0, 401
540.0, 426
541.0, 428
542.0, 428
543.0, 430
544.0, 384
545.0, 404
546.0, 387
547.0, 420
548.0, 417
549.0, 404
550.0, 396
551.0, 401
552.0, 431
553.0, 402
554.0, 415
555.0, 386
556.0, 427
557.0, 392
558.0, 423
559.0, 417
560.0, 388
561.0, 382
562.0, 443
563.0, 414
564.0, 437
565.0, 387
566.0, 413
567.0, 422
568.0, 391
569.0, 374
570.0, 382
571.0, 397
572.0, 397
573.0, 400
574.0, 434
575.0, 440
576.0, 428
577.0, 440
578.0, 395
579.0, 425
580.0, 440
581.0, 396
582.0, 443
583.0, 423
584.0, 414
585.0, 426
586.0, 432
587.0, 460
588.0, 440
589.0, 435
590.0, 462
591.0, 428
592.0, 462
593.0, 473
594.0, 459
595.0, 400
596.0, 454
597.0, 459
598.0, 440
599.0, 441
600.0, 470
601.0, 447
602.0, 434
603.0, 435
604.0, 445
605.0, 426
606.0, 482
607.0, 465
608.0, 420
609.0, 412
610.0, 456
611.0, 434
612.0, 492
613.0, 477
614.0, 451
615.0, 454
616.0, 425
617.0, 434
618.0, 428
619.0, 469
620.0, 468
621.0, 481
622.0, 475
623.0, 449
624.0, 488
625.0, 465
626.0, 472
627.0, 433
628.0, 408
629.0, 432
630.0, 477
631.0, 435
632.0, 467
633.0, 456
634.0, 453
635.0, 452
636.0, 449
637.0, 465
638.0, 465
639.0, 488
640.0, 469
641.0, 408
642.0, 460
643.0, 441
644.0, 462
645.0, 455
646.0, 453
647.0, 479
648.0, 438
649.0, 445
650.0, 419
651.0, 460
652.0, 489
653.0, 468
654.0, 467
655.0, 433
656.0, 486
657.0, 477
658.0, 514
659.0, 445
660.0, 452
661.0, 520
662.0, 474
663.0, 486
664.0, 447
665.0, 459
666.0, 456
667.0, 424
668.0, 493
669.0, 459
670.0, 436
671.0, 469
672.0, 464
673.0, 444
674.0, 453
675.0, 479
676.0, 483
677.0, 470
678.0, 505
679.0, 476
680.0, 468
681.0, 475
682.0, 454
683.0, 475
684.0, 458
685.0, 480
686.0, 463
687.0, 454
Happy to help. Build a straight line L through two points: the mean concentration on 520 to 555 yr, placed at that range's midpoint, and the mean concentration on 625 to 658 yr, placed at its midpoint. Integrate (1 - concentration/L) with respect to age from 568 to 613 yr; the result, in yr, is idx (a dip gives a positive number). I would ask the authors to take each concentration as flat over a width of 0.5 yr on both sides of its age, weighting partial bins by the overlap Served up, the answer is 0.07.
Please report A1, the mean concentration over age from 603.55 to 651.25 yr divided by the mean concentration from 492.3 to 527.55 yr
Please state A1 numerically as 1.09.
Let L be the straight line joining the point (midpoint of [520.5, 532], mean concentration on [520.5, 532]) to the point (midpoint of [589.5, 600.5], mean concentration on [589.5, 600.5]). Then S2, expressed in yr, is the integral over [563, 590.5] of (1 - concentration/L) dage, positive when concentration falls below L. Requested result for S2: 1.3 yr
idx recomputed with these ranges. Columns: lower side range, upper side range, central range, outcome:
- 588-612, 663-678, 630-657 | -0.1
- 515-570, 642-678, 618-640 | -0.5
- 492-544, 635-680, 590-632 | -0.4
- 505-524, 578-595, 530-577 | 2.0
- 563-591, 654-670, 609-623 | -0.4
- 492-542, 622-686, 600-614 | -0.1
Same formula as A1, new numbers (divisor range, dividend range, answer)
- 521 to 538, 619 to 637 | 1.10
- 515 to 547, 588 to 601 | 1.08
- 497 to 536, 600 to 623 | 1.09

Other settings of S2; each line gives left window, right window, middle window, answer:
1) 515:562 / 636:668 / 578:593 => -0.1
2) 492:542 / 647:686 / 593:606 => -0.1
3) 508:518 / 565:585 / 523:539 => 0.1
